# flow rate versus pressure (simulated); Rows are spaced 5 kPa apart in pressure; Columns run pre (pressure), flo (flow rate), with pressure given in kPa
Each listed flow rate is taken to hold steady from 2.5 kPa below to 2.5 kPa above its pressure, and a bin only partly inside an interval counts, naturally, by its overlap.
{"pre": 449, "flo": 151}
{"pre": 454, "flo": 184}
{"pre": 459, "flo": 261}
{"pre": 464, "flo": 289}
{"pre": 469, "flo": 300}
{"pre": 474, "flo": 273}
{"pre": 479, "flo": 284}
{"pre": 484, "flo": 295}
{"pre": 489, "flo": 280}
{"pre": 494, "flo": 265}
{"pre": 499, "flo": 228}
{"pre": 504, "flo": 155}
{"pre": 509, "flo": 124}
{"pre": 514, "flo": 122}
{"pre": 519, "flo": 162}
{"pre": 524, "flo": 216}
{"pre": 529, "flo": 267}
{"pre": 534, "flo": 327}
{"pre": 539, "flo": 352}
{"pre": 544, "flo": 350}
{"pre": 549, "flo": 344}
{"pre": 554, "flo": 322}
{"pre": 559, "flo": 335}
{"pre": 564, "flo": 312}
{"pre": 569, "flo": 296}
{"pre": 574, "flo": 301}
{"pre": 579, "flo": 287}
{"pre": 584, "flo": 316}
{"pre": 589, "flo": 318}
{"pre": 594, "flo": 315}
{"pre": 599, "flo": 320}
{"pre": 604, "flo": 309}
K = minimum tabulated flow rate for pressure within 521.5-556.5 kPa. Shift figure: 216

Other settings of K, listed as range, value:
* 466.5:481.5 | 273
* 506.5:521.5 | 122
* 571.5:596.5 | 287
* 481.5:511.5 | 124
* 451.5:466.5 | 184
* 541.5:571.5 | 296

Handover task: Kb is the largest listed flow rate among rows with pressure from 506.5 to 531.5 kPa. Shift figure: 267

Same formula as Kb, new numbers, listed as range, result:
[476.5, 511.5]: 295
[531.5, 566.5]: 352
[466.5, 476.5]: 300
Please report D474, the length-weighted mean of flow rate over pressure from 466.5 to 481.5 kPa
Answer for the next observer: 286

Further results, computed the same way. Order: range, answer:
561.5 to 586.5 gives 302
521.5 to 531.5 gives 242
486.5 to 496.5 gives 272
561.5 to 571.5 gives 304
